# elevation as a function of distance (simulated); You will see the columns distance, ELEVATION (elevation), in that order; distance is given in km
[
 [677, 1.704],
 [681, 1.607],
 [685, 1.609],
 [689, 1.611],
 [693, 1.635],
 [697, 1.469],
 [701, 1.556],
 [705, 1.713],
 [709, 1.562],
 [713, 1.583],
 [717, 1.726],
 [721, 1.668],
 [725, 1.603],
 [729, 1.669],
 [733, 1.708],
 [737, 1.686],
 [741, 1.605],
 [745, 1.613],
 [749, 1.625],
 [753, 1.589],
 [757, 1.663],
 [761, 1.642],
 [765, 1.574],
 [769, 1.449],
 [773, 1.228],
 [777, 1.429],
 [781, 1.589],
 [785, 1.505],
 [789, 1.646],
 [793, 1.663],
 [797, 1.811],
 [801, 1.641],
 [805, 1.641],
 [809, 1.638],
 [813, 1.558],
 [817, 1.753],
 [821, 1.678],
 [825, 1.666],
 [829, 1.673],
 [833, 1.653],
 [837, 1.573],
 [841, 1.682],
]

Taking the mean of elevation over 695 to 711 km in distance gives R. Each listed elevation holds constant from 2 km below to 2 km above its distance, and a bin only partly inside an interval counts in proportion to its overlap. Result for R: 1.58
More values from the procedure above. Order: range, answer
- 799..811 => 1.64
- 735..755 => 1.62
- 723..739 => 1.67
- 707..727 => 1.63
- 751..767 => 1.62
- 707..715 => 1.57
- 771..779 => 1.33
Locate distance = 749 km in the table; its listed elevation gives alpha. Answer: 1.625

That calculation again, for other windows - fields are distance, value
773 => 1.228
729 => 1.669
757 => 1.663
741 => 1.605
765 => 1.574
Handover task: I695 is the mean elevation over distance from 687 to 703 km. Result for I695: 1.57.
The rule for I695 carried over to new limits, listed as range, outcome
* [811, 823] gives 1.66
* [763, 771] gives 1.51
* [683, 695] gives 1.62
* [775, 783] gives 1.51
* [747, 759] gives 1.63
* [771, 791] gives 1.48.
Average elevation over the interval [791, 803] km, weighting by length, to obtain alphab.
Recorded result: 1.71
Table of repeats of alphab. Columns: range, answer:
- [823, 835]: 1.66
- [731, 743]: 1.67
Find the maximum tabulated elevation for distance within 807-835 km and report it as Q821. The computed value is 1.753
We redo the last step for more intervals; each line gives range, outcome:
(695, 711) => 1.713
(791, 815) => 1.811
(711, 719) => 1.726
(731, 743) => 1.708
